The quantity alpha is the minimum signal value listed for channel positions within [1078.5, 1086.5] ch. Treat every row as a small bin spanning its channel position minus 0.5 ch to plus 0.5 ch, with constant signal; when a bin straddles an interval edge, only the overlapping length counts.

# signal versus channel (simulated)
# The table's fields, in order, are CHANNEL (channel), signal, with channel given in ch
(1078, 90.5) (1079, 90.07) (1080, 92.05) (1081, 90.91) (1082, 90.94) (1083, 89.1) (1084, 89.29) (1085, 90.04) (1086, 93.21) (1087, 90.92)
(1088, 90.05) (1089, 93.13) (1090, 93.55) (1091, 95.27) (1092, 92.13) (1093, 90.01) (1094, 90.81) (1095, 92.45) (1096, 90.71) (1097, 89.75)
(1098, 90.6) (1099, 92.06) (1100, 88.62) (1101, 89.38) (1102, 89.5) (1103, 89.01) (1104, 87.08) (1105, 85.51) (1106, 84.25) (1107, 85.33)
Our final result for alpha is 89.1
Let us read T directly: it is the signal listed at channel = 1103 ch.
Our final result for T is 89.01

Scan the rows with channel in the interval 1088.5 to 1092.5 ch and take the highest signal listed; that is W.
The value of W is 95.27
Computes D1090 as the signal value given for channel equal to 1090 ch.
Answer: 93.55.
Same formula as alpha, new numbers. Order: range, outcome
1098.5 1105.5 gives 85.51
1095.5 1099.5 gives 89.75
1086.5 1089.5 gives 90.05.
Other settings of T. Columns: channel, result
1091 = 95.27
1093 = 90.01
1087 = 90.92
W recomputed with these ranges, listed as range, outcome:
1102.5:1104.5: 89.01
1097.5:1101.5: 92.06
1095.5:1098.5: 90.71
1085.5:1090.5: 93.55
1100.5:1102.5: 89.5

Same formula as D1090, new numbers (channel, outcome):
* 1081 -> 90.91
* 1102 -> 89.5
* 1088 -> 90.05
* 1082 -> 90.94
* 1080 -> 92.05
